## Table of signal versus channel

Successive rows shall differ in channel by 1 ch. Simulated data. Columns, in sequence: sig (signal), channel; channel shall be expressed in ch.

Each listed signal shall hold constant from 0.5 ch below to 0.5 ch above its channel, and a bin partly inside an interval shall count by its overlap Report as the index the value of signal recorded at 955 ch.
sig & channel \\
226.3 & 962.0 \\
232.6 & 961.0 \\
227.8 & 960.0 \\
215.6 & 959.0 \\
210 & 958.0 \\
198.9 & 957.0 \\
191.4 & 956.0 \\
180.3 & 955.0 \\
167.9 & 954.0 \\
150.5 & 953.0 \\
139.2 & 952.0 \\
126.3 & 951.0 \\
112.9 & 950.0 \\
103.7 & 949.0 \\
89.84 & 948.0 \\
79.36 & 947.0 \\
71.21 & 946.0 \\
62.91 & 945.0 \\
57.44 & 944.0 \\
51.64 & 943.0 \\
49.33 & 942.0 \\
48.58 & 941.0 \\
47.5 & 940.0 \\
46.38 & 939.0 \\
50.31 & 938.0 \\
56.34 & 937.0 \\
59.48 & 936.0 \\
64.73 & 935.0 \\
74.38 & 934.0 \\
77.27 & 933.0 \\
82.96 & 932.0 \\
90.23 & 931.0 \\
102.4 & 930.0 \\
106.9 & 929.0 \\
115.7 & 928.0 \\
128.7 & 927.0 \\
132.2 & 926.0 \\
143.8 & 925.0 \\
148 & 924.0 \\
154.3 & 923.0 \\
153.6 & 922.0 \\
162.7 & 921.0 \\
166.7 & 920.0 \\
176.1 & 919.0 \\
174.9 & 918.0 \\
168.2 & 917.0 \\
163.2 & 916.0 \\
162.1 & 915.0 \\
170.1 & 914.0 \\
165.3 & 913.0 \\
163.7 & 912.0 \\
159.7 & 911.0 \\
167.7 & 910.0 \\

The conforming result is 180.3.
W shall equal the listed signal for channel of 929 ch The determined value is 106.9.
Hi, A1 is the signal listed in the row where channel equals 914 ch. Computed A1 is 170.1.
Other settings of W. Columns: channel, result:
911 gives 159.7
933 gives 77.27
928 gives 115.7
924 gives 148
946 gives 71.21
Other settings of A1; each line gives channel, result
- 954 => 167.9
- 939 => 46.38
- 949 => 103.7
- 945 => 62.91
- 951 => 126.3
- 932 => 82.96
